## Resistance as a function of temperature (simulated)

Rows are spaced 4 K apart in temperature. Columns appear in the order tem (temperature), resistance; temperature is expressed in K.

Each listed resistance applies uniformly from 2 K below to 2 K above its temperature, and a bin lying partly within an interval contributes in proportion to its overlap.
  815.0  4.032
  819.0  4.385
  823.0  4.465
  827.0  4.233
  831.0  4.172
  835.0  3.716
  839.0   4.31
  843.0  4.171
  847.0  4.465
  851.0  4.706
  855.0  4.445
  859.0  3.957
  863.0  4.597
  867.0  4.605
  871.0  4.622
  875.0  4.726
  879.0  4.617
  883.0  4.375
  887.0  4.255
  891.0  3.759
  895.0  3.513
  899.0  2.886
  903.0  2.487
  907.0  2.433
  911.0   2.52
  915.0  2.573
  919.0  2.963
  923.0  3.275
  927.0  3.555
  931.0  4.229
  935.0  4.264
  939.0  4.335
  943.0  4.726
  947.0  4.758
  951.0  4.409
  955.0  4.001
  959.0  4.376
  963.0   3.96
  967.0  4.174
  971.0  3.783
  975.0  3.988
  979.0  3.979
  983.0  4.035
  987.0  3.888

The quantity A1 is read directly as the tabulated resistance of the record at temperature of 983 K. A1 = 4.035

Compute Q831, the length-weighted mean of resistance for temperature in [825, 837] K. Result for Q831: 4.04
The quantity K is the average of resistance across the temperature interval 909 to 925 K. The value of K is 2.83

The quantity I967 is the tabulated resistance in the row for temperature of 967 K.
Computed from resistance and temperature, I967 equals 4.174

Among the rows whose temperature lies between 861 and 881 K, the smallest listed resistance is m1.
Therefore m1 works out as 4.597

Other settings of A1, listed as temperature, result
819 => 4.385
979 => 3.979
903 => 2.487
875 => 4.726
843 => 4.171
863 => 4.597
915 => 2.573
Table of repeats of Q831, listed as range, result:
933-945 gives 4.44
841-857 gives 4.45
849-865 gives 4.43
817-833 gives 4.31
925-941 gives 4.1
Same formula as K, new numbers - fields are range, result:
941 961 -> 4.45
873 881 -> 4.67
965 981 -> 3.98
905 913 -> 2.48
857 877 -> 4.5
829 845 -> 4.09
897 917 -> 2.58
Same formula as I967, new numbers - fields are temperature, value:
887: 4.255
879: 4.617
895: 3.513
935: 4.264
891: 3.759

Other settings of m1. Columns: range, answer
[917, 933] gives 2.963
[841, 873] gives 3.957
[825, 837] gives 3.716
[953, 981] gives 3.783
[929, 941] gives 4.229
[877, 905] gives 2.487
